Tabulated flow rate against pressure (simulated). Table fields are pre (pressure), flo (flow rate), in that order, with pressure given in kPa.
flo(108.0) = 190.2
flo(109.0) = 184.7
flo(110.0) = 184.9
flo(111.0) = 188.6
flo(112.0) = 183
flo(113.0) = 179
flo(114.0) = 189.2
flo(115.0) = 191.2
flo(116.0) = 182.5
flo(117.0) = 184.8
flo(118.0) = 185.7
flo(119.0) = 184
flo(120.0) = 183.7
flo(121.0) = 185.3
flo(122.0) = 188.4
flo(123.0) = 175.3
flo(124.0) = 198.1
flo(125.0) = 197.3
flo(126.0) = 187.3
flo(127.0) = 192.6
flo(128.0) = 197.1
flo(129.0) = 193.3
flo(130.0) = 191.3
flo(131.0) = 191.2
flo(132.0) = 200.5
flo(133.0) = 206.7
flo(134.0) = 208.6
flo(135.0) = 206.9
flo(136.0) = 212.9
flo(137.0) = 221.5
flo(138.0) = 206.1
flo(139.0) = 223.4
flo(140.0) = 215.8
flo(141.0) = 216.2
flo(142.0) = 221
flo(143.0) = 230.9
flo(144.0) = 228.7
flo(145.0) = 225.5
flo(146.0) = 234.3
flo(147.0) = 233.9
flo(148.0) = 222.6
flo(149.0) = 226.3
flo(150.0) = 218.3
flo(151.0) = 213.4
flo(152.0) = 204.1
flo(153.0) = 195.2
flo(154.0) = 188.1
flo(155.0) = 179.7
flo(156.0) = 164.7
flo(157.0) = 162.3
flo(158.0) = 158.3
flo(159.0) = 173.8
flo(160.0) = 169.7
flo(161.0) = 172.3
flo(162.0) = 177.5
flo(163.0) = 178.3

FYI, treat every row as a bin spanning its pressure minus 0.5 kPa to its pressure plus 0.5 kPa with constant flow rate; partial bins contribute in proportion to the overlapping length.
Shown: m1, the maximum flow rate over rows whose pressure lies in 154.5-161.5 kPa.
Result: 179.7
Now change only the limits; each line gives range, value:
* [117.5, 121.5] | 185.7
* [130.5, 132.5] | 200.5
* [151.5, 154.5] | 204.1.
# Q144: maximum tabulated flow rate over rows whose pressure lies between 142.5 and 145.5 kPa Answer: 230.9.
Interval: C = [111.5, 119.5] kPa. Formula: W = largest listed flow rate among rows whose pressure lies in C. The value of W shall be 191.2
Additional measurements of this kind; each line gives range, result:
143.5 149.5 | 234.3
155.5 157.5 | 164.7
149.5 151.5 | 218.3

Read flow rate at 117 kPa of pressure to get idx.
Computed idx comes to 184.8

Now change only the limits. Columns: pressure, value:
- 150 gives 218.3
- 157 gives 162.3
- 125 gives 197.3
